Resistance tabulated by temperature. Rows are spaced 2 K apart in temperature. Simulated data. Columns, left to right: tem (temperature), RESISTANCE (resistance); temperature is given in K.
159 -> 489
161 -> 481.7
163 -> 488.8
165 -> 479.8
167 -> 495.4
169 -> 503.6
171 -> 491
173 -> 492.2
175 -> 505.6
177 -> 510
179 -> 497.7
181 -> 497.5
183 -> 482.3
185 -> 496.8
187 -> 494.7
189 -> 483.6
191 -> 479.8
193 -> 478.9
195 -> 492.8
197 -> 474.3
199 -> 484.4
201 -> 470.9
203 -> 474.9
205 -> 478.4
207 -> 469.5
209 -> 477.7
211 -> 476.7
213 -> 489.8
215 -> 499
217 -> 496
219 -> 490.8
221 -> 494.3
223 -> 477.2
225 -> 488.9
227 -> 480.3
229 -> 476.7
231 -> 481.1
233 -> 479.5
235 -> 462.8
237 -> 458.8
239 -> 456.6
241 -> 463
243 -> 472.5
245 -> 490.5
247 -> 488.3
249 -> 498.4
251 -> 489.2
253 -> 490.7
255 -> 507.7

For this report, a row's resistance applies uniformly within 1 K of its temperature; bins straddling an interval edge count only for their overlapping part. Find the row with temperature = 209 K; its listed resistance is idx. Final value 477.7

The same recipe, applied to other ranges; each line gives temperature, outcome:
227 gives 480.3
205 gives 478.4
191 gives 479.8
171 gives 491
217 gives 496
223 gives 477.2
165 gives 479.8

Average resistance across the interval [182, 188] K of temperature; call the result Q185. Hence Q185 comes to 491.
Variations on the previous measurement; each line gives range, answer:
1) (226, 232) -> 479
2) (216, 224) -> 490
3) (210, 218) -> 490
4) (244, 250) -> 492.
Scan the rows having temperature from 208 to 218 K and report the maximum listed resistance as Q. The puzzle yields 499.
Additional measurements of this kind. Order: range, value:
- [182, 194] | 496.8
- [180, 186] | 497.5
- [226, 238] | 481.1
